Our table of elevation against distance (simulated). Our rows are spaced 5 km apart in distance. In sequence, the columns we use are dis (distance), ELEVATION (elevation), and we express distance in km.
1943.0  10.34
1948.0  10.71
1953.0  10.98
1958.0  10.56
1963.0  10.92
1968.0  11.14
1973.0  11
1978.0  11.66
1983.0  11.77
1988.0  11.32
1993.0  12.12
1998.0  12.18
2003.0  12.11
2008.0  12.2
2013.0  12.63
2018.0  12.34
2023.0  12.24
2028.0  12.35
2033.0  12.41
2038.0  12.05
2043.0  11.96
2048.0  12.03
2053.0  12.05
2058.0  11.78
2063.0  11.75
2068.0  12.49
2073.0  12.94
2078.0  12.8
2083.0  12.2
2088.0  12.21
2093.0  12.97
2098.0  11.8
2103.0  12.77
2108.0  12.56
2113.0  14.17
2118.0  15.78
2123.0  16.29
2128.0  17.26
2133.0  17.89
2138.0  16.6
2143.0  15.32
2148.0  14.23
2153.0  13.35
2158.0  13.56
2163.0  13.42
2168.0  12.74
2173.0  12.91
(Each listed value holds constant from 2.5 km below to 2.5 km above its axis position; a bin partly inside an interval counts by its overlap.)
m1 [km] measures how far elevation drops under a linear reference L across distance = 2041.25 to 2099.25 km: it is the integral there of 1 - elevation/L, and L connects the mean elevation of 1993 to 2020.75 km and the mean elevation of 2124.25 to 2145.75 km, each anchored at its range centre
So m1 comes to 8.8 km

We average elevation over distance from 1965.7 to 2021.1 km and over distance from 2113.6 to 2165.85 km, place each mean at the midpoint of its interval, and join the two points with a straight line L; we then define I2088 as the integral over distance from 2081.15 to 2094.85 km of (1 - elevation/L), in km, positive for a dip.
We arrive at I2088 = 1.6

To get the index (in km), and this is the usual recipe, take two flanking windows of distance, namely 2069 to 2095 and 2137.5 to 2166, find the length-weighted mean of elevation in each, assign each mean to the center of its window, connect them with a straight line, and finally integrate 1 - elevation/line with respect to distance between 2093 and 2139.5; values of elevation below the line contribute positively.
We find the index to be -4.9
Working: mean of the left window 12.6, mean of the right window 14.2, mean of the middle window 14.9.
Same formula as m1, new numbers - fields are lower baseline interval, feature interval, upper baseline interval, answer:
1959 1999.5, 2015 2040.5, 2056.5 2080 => -0.71 km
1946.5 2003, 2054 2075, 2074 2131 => 1.31 km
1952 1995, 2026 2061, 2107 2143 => 3.44 km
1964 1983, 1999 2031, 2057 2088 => -1.55 km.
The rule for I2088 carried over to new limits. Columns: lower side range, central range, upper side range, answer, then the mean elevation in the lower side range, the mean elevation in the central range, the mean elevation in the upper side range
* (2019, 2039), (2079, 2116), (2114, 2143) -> 6.03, 12.3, 12.7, 16.5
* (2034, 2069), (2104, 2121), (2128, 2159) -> 0.20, 12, 14.1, 15.4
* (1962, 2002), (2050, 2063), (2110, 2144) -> 1.91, 11.6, 11.9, 16.2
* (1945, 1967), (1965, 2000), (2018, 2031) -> -0.59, 10.8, 11.6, 12.3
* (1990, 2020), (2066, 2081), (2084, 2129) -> 0.64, 12.2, 12.7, 13.8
